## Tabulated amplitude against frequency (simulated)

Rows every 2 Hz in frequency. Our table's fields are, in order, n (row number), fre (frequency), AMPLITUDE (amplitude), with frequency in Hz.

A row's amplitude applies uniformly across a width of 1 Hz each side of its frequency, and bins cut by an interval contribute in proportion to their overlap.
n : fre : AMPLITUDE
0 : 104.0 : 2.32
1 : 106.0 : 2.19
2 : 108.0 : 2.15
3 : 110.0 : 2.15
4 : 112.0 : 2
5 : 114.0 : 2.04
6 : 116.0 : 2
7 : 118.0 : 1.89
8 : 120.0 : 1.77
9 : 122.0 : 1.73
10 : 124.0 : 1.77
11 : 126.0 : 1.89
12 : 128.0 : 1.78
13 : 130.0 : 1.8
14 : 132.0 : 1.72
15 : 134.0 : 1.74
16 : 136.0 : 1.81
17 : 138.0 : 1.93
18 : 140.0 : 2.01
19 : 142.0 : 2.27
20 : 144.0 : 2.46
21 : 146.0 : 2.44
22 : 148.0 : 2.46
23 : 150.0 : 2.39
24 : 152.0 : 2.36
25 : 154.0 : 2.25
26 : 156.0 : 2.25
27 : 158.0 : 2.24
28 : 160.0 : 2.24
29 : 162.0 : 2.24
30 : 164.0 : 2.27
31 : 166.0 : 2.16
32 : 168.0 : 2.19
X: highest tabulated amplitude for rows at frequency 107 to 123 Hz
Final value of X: 2.15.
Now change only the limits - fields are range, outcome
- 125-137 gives 1.89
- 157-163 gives 2.24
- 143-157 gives 2.46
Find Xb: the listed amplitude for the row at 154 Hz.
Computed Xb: 2.25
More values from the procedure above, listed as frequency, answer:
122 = 1.73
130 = 1.8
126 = 1.89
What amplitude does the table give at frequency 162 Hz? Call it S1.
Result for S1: 2.24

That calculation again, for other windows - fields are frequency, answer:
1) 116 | 2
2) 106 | 2.19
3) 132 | 1.72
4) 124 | 1.77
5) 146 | 2.44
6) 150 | 2.39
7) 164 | 2.27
